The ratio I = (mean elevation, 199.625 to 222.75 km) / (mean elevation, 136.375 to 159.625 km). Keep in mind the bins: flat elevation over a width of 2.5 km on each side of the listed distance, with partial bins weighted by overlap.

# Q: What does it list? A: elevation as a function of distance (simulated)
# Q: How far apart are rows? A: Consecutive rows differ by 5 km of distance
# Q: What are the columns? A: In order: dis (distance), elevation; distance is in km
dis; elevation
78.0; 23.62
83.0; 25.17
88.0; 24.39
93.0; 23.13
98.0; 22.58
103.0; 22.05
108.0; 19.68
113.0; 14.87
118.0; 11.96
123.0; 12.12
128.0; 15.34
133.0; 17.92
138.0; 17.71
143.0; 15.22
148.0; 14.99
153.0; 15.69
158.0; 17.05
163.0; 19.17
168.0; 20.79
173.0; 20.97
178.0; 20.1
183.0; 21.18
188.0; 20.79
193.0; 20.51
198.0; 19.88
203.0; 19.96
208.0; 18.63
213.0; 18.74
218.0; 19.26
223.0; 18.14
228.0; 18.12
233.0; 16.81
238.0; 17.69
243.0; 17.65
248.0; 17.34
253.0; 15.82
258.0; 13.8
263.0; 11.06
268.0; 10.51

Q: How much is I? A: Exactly 1.19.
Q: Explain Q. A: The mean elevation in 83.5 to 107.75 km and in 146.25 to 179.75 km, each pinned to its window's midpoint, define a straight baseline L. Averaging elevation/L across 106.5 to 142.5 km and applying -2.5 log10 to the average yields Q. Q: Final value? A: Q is 0.33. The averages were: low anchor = 22.9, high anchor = 18.4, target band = 15.5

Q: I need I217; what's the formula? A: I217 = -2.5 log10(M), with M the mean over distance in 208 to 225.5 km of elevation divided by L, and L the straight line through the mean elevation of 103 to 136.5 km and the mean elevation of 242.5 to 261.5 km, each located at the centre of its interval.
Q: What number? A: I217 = -0.19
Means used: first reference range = 15.9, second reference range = 15.7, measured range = 18.7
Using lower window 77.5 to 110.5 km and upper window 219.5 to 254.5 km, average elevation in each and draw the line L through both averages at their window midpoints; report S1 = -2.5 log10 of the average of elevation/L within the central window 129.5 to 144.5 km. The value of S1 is 0.25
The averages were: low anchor 22.9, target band 17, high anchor 17.5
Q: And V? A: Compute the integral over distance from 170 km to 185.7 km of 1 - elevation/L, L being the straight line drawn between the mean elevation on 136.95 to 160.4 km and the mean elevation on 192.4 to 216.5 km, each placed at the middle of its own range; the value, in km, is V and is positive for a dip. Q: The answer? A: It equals -2.6 km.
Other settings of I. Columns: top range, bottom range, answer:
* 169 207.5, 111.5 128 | 1.54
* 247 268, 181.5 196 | 0.67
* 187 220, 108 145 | 1.28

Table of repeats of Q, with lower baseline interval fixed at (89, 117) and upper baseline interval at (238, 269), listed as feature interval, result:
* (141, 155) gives 0.21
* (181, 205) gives -0.20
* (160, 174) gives -0.13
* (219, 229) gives -0.15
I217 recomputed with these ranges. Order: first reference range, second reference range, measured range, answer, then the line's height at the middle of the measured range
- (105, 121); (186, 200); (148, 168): 0.05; 18.3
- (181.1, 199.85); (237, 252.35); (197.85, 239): 0.02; 18.9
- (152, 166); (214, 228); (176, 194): -0.15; 18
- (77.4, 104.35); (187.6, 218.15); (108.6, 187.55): 0.24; 21.5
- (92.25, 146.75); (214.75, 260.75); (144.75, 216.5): -0.11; 17.2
